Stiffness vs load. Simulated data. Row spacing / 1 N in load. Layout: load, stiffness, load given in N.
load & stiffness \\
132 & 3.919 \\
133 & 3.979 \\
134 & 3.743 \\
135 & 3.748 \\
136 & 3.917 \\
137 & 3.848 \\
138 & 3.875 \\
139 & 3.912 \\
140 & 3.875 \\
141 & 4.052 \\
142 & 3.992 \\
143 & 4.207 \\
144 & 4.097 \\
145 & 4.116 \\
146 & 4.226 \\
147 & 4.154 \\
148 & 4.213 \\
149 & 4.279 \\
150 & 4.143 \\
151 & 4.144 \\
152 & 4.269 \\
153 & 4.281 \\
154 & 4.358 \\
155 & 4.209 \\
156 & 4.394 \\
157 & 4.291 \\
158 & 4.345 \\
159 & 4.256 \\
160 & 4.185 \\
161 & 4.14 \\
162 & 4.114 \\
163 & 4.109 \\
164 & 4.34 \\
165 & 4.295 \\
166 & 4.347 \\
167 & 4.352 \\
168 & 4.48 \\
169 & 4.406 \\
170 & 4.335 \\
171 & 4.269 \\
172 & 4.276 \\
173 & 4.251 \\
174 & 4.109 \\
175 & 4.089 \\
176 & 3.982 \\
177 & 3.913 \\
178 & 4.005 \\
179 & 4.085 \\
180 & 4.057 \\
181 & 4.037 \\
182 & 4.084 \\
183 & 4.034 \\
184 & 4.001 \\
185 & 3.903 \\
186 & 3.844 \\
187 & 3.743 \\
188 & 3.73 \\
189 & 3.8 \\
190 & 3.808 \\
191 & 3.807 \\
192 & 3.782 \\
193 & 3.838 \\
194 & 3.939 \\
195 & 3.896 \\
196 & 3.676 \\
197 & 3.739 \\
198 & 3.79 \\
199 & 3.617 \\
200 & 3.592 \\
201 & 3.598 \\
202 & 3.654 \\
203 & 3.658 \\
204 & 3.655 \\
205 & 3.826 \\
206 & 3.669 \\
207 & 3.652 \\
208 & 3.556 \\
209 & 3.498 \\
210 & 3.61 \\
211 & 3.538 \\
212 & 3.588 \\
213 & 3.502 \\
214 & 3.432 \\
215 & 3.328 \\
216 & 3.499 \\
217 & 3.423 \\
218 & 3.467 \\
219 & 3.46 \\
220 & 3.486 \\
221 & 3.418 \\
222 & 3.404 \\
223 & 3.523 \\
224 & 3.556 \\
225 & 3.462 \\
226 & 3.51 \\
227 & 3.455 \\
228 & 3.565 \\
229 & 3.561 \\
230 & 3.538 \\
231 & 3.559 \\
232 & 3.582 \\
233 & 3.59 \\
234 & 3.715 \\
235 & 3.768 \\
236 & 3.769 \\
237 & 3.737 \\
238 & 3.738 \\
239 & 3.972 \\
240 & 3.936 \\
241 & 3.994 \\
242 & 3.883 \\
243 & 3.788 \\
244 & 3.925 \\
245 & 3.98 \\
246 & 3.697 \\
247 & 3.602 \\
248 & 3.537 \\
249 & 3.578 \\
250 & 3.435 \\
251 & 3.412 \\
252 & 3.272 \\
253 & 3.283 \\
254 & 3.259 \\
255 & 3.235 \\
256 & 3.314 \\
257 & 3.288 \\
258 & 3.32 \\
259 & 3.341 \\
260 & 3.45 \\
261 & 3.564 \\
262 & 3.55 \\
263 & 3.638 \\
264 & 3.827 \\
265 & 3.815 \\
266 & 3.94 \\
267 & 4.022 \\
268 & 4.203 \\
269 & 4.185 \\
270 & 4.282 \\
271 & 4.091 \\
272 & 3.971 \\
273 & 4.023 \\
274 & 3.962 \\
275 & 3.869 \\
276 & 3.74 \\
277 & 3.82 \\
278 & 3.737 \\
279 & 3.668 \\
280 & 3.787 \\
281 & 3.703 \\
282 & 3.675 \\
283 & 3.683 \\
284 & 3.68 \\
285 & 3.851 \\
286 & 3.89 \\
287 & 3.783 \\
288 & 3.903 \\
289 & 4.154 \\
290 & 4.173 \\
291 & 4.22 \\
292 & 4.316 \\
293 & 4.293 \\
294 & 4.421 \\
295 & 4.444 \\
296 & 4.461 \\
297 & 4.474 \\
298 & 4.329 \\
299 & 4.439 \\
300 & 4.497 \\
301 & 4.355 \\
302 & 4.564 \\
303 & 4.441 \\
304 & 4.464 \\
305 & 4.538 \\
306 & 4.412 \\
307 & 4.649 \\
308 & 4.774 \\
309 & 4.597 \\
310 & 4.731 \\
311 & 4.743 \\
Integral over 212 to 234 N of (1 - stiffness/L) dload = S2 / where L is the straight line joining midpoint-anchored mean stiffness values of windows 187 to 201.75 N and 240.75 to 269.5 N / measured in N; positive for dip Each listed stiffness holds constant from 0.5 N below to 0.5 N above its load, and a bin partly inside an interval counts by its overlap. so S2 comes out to 1.17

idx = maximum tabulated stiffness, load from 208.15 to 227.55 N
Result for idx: 3.61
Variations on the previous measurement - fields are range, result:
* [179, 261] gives 4.085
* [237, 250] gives 3.994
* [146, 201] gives 4.48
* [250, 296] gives 4.461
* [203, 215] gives 3.826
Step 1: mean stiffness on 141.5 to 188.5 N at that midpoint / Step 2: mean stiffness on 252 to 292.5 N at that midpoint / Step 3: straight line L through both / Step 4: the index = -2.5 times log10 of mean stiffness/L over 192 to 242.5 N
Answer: 0.10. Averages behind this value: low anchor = 4.16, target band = 3.63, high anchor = 3.77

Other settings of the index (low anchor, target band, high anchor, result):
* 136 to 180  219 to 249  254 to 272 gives 0.05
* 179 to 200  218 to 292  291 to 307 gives 0.14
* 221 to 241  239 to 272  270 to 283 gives 0.02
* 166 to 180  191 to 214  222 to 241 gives 0.07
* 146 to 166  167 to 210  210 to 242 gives 0.01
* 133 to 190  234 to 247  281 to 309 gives 0.10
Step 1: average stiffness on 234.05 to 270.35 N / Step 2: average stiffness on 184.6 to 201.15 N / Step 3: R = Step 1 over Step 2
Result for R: 1.0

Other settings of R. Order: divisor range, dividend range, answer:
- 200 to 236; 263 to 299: 1.13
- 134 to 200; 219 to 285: 0.90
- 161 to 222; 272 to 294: 1.02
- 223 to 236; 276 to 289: 1.06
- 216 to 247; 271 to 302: 1.11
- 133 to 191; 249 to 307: 0.96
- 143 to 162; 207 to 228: 0.83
